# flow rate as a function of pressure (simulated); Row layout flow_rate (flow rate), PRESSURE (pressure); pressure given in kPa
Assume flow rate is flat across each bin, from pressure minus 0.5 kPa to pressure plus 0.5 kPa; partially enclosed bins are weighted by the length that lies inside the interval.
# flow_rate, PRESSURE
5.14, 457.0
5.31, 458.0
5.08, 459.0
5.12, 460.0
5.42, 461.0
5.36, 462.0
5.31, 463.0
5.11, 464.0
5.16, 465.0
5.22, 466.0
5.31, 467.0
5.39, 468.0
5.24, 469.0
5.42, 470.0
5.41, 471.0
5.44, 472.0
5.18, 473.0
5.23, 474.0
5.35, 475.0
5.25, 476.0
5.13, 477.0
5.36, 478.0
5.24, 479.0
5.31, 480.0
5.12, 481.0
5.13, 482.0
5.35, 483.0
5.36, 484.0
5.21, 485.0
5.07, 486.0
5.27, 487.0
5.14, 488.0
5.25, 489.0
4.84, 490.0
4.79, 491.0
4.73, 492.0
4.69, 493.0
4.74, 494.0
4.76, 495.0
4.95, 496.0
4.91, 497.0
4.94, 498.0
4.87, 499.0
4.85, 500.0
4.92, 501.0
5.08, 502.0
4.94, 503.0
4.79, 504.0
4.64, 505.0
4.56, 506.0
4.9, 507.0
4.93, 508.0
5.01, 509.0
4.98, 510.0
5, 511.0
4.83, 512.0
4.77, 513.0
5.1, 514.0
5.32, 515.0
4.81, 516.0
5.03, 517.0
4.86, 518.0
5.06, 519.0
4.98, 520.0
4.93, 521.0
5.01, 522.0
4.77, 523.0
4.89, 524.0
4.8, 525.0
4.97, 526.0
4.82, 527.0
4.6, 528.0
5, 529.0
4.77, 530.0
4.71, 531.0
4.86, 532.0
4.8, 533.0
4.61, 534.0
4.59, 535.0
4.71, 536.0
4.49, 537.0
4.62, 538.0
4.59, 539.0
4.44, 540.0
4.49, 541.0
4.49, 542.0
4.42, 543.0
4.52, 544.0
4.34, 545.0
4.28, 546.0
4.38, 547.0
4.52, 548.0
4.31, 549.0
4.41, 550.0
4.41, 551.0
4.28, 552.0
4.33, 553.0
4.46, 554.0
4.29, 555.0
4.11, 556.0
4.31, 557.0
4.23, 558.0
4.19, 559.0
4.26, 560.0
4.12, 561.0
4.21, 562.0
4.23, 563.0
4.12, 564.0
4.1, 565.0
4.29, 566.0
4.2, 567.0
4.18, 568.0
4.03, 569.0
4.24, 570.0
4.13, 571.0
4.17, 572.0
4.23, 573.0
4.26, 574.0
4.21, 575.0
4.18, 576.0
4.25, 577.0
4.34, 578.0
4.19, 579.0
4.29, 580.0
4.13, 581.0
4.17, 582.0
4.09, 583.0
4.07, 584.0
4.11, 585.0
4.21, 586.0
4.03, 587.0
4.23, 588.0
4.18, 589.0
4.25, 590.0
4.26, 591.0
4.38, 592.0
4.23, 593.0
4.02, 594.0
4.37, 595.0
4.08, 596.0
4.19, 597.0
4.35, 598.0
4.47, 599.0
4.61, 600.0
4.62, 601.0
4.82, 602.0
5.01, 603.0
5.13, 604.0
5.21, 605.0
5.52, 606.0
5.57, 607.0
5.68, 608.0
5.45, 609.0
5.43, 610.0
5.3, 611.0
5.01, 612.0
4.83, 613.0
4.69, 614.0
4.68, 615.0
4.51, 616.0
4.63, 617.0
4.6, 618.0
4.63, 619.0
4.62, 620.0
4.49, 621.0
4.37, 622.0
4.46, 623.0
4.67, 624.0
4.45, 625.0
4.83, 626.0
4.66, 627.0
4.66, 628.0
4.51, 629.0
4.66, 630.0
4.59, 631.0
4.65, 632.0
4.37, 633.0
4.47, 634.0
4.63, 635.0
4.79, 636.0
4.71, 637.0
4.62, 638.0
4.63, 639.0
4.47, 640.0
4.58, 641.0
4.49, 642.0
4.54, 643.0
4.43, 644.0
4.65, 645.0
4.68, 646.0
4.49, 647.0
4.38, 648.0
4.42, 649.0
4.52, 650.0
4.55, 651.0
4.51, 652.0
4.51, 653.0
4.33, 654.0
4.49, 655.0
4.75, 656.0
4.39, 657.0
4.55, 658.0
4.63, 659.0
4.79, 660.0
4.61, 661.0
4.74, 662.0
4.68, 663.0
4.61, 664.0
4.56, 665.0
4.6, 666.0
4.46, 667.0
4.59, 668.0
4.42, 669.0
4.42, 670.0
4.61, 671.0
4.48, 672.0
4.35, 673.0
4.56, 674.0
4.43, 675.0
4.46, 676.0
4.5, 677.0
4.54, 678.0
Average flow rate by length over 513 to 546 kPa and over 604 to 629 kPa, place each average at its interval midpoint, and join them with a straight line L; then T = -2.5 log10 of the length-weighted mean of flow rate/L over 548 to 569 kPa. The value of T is 0.130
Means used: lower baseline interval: 4.76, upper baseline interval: 4.87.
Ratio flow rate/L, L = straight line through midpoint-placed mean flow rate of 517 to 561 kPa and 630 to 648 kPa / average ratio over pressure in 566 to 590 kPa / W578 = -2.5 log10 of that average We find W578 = 0.098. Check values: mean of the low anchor 4.58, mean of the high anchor 4.57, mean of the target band 4.18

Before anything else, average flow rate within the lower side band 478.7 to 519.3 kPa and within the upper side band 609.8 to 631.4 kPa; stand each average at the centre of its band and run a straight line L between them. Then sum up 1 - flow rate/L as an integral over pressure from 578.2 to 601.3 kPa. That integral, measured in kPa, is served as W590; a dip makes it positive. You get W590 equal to 2.5 kPa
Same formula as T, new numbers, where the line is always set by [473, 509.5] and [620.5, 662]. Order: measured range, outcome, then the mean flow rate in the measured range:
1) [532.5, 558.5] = 0.097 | 4.44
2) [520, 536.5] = 0.022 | 4.81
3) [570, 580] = 0.131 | 4.22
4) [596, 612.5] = -0.072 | 4.99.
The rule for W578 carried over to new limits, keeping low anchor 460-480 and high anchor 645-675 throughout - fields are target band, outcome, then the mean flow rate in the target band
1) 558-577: 0.171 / 4.19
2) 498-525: 0.045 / 4.91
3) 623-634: 0.017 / 4.59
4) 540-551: 0.133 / 4.42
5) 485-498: 0.056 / 4.94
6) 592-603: 0.090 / 4.41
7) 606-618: -0.075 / 5.07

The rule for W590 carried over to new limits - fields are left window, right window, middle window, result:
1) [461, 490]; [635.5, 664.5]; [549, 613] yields 5.5 kPa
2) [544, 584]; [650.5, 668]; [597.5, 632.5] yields -3.1 kPa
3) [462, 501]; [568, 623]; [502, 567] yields 3.1 kPa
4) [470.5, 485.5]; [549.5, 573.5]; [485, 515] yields 0.5 kPa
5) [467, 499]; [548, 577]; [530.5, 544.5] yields -0.2 kPa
